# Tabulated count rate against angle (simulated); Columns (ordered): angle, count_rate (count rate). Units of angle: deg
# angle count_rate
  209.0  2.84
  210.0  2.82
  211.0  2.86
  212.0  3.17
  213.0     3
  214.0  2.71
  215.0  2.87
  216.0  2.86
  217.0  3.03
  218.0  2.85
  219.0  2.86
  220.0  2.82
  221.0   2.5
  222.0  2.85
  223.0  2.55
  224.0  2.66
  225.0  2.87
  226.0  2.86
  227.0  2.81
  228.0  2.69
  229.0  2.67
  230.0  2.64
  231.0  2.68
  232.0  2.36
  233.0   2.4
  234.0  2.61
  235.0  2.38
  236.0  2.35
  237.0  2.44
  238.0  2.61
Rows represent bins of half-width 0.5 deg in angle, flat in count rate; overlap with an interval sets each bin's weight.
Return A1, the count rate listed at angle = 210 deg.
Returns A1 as 2.82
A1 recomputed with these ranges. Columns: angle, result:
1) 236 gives 2.35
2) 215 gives 2.87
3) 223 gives 2.55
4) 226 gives 2.86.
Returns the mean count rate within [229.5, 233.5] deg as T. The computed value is 2.52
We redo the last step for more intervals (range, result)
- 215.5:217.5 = 2.94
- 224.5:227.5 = 2.85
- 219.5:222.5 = 2.72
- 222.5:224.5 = 2.6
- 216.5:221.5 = 2.81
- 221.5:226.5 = 2.76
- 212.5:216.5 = 2.86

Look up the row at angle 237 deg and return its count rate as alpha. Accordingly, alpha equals 2.44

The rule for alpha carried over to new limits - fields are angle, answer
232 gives 2.36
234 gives 2.61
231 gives 2.68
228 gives 2.69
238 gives 2.61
